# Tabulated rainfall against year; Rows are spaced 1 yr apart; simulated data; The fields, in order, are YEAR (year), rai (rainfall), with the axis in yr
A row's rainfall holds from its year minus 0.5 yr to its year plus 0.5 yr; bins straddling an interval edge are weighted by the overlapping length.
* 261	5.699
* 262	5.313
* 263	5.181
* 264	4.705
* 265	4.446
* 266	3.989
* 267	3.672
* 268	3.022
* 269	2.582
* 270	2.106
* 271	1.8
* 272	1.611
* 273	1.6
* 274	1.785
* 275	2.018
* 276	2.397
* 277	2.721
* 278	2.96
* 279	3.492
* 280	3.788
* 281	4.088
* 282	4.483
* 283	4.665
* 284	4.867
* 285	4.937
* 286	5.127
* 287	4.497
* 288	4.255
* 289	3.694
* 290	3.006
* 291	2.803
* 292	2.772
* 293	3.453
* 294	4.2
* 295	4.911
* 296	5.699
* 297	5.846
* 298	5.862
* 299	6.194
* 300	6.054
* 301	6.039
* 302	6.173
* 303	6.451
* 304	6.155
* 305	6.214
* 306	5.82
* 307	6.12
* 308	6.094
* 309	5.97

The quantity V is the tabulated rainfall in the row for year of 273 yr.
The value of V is 1.6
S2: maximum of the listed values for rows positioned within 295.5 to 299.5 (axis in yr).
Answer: 6.194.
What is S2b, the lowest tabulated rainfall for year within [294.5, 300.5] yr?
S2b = 4.911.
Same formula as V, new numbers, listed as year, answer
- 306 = 5.82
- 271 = 1.8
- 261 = 5.699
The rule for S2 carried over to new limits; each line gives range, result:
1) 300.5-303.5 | 6.451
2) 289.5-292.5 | 3.006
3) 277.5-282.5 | 4.483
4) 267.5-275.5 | 3.022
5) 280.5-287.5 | 5.127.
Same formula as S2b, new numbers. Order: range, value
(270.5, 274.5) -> 1.6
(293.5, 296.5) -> 4.2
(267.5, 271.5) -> 1.8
